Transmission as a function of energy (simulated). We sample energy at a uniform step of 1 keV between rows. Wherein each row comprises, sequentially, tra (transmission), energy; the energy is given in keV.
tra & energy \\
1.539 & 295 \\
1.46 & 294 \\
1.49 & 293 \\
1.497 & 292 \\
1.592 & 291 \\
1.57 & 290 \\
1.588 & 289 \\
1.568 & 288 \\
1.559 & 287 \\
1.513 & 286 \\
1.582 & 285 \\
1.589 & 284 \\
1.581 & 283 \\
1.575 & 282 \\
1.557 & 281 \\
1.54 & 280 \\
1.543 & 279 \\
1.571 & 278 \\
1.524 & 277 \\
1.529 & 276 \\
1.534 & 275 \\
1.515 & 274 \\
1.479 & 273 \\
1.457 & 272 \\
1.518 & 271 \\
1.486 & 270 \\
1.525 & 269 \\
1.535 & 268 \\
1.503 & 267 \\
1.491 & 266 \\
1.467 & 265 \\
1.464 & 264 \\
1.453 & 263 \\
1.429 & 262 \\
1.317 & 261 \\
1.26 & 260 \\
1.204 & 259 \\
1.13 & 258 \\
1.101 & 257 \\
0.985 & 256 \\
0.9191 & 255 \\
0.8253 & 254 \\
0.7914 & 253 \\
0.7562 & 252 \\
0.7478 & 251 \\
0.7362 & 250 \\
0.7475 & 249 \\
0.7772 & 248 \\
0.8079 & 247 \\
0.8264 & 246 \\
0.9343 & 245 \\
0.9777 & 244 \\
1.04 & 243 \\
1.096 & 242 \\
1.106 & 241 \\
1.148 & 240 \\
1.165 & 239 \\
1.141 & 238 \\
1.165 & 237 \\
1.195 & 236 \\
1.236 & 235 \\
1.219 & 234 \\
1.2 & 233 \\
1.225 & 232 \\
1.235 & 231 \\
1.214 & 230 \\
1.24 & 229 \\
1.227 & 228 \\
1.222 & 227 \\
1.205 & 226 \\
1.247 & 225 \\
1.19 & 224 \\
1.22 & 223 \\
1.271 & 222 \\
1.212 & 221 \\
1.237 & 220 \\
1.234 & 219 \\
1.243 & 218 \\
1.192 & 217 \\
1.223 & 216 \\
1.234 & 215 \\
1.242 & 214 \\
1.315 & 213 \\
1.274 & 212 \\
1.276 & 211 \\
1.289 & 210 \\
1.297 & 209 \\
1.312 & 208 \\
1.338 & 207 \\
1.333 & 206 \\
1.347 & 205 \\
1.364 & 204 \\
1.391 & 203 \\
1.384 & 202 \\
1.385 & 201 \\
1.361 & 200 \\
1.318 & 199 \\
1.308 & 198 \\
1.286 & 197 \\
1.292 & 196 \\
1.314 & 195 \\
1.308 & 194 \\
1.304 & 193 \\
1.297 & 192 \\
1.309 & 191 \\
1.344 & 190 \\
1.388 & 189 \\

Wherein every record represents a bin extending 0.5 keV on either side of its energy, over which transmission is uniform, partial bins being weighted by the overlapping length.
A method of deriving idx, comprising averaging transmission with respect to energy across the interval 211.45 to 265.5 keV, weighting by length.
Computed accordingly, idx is 1.13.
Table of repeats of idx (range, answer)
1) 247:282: 1.27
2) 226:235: 1.22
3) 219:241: 1.21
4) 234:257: 0.969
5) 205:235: 1.25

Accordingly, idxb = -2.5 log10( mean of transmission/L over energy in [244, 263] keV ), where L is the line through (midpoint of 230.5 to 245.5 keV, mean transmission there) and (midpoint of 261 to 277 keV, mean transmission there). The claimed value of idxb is 0.33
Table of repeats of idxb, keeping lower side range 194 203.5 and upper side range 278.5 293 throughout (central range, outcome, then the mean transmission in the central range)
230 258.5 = 0.39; 1.01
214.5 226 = 0.14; 1.23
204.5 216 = 0.06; 1.29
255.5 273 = 0.10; 1.38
